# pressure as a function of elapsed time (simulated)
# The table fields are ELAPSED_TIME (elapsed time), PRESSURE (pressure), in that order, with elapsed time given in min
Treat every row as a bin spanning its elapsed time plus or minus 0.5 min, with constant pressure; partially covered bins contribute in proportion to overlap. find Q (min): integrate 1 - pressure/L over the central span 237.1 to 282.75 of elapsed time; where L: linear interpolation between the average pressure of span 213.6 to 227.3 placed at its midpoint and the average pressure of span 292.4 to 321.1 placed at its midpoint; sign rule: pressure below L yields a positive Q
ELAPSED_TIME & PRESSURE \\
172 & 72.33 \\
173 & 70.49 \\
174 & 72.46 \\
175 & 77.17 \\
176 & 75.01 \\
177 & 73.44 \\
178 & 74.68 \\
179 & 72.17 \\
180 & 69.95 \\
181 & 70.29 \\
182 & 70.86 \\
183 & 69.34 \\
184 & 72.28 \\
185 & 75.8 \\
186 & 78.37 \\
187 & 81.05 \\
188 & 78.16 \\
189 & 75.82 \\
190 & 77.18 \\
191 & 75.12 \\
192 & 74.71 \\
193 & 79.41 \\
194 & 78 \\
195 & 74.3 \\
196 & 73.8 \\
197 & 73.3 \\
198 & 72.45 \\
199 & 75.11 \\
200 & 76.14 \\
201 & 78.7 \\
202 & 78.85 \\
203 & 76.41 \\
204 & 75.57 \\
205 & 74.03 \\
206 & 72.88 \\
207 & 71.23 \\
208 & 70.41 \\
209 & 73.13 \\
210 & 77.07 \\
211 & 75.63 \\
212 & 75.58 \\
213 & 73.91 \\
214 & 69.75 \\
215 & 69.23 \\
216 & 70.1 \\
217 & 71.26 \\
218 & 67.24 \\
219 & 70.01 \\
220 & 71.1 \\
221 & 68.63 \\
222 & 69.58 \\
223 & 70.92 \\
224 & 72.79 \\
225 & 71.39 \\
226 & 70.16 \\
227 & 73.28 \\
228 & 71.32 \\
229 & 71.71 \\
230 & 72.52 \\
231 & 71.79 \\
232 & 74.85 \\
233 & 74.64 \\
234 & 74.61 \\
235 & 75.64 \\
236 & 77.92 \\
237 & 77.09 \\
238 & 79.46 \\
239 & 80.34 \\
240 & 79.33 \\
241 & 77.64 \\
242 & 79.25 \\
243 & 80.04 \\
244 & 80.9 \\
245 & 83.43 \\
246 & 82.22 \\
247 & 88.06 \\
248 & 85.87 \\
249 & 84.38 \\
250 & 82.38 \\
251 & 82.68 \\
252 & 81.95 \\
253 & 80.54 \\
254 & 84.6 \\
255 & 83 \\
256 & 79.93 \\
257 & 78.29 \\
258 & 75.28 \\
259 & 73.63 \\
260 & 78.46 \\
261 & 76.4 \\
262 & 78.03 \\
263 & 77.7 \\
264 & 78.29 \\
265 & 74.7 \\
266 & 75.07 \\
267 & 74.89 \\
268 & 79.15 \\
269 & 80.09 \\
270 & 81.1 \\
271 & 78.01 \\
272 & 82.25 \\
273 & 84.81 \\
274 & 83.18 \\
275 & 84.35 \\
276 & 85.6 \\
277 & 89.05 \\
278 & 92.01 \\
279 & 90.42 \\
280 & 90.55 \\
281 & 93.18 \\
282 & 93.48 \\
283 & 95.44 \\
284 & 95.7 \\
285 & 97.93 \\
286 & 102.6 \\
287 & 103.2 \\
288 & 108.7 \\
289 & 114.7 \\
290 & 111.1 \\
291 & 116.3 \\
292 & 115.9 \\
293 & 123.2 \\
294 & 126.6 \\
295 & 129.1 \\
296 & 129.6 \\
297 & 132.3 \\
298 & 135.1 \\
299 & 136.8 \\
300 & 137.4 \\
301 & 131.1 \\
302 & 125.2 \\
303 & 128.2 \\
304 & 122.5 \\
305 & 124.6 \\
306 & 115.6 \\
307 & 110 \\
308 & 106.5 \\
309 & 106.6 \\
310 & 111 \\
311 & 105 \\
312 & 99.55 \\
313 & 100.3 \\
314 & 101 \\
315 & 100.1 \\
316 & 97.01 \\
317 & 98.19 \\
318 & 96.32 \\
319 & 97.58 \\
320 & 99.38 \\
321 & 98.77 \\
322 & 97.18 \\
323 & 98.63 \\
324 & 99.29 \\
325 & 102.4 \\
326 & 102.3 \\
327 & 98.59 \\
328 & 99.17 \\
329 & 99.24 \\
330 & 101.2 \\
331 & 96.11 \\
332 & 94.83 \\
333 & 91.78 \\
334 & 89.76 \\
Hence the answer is 4.3 min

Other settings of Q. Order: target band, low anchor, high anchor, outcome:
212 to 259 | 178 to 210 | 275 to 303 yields 7.41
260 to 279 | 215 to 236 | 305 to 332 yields 1.10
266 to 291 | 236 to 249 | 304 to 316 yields 1.04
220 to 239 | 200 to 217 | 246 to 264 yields 0.89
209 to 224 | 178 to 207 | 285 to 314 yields 2.29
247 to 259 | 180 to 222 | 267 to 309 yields 1.47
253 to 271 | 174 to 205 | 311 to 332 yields 2.05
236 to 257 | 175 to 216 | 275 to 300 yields 2.69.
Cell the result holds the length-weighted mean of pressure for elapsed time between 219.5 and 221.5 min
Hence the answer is 69.9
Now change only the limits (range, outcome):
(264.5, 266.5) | 74.9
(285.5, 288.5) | 105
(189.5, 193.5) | 76.6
